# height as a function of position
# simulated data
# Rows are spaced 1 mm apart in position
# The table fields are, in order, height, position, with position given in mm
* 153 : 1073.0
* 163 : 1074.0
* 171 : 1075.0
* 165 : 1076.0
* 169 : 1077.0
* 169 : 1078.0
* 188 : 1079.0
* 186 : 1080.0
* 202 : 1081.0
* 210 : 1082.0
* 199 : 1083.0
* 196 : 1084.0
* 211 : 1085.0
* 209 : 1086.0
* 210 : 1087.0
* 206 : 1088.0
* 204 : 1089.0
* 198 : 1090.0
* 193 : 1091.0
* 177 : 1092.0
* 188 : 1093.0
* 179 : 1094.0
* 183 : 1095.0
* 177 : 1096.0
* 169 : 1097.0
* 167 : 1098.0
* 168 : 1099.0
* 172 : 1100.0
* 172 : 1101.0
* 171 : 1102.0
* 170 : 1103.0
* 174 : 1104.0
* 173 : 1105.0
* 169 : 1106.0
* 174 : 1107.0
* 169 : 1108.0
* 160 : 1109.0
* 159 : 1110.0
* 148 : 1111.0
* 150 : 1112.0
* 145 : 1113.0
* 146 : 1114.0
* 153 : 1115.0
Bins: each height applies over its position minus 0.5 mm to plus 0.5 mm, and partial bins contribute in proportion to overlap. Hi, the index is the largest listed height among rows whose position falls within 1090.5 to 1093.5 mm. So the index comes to 193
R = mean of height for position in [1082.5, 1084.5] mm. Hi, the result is 198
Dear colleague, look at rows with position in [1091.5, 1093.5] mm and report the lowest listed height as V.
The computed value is 177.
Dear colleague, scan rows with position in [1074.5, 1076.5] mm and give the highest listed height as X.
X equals 171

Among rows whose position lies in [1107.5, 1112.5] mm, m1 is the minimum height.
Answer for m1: 148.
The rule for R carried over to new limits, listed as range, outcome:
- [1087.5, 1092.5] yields 196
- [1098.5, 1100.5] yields 170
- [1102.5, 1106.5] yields 172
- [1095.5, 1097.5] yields 173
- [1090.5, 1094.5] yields 184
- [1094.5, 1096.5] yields 180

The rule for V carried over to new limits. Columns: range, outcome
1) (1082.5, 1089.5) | 196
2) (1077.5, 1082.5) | 169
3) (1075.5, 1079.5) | 165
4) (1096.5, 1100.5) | 167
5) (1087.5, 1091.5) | 193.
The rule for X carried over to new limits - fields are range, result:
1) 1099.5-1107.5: 174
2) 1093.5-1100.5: 183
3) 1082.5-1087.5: 211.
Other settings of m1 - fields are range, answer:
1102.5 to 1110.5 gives 159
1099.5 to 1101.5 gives 172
